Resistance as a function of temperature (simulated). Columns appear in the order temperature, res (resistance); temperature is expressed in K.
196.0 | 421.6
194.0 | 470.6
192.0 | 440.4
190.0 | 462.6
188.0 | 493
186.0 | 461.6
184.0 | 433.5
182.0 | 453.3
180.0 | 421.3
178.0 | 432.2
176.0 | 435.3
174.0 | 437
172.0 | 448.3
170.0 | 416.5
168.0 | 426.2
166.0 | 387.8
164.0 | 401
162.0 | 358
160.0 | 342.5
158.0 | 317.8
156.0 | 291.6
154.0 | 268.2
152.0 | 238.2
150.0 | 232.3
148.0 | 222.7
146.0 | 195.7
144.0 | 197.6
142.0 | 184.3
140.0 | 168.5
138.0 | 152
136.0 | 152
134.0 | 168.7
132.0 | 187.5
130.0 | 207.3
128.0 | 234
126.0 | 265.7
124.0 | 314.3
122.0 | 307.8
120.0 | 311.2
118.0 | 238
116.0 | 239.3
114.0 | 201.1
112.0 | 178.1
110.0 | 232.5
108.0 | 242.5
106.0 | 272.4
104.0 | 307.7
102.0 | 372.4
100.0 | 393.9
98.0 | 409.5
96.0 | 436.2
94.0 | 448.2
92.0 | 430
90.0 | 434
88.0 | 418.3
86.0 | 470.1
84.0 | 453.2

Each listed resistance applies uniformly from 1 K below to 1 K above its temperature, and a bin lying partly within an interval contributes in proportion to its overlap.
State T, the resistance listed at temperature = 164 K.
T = 401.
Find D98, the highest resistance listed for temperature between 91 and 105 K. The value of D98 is 448.2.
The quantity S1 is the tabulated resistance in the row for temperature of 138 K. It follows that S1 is 152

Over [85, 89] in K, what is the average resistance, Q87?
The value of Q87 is 444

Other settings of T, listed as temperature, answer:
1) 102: 372.4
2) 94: 448.2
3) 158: 317.8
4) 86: 470.1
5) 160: 342.5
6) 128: 234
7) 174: 437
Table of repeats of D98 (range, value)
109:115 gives 232.5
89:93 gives 434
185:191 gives 493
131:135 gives 187.5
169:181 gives 448.3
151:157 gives 291.6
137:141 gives 168.5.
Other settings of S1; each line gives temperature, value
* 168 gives 426.2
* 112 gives 178.1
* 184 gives 433.5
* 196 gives 421.6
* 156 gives 291.6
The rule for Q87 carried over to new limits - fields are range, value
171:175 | 443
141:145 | 191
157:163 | 339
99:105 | 358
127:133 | 210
